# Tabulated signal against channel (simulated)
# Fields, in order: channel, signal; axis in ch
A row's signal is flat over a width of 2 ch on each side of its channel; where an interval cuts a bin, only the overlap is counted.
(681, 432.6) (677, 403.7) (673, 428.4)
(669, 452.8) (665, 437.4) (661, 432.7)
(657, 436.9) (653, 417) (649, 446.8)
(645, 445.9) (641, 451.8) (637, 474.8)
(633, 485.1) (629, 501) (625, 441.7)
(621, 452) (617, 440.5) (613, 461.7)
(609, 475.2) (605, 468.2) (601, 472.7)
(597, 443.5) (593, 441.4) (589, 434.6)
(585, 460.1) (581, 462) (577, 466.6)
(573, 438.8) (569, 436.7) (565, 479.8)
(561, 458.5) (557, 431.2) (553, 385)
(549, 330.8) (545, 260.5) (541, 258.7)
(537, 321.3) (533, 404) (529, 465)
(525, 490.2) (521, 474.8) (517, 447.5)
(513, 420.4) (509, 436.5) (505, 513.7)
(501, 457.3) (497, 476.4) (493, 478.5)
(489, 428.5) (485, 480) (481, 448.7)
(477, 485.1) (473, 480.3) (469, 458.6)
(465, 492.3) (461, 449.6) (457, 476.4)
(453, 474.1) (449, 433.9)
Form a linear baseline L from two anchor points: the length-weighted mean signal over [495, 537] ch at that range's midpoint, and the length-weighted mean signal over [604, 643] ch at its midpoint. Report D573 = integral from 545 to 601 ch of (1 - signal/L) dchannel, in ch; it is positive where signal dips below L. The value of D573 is 3.4 ch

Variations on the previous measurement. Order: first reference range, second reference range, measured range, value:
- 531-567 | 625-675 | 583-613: -3.5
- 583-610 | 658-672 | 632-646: -0.6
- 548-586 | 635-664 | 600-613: -0.9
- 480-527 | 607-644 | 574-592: 0.4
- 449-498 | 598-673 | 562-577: 0.2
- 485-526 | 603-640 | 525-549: 5.7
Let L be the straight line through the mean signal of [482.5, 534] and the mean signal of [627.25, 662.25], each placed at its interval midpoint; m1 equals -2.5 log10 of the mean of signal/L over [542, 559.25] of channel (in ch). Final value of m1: 0.300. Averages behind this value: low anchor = 460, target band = 348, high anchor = 455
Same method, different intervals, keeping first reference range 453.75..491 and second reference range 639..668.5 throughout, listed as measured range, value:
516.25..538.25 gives 0.053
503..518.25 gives 0.015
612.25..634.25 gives -0.046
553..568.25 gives 0.019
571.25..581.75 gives -0.011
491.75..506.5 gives -0.041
